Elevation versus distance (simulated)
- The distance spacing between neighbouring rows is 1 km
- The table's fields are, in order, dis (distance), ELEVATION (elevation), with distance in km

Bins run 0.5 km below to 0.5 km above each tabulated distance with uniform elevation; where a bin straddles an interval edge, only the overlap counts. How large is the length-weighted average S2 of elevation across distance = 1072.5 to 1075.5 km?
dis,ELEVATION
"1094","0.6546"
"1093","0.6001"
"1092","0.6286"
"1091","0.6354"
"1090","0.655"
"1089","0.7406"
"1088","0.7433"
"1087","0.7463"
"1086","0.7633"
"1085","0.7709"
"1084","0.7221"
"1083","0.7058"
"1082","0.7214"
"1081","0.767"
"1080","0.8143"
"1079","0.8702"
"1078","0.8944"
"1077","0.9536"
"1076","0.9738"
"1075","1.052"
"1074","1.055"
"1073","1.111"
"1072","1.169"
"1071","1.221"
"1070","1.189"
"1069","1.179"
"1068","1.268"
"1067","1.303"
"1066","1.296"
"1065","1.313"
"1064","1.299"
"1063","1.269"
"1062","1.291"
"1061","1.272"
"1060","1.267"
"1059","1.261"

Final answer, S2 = 1.07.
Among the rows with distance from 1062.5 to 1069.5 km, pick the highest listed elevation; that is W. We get 1.313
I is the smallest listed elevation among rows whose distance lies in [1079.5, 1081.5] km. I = 0.767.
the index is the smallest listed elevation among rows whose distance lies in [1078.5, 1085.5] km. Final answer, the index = 0.7058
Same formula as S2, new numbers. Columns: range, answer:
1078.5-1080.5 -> 0.842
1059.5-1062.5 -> 1.28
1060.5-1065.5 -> 1.29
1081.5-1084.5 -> 0.716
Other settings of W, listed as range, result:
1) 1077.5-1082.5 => 0.8944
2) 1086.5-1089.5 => 0.7463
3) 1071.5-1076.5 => 1.169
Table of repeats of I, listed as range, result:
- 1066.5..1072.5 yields 1.169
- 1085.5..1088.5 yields 0.7433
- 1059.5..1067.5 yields 1.267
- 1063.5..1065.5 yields 1.299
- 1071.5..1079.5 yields 0.8702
